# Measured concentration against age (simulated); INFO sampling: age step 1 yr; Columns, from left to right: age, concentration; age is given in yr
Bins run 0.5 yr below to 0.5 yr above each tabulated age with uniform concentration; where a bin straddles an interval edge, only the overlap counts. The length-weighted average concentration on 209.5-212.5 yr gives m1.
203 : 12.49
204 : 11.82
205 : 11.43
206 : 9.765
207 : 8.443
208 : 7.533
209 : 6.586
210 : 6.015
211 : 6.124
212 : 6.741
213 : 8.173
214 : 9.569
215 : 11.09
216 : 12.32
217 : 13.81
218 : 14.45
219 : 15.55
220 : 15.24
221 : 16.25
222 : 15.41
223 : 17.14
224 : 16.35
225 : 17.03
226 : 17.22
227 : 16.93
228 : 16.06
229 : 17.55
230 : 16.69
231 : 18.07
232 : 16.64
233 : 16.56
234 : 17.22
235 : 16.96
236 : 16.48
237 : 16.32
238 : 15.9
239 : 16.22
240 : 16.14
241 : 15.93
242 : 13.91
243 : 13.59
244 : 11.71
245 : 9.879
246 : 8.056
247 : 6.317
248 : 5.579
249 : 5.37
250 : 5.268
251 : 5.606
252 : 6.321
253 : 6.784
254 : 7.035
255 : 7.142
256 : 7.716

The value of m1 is 6.29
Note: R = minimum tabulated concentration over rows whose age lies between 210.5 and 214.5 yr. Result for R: 6.124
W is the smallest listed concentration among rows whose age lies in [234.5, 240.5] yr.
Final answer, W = 15.9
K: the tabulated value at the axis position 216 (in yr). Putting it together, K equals 12.32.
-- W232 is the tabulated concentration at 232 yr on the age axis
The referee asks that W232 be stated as 16.64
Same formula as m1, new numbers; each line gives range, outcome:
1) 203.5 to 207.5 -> 10.4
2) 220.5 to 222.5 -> 15.8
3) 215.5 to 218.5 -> 13.5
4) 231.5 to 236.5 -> 16.8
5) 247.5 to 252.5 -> 5.63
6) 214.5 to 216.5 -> 11.7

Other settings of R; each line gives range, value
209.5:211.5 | 6.015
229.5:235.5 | 16.56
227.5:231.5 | 16.06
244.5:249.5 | 5.37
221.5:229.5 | 15.41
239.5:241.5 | 15.93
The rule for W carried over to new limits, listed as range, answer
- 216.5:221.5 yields 13.81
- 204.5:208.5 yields 7.533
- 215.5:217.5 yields 12.32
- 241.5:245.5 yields 9.879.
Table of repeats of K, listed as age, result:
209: 6.586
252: 6.321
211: 6.124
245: 9.879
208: 7.533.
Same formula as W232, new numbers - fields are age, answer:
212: 6.741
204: 11.82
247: 6.317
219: 15.55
